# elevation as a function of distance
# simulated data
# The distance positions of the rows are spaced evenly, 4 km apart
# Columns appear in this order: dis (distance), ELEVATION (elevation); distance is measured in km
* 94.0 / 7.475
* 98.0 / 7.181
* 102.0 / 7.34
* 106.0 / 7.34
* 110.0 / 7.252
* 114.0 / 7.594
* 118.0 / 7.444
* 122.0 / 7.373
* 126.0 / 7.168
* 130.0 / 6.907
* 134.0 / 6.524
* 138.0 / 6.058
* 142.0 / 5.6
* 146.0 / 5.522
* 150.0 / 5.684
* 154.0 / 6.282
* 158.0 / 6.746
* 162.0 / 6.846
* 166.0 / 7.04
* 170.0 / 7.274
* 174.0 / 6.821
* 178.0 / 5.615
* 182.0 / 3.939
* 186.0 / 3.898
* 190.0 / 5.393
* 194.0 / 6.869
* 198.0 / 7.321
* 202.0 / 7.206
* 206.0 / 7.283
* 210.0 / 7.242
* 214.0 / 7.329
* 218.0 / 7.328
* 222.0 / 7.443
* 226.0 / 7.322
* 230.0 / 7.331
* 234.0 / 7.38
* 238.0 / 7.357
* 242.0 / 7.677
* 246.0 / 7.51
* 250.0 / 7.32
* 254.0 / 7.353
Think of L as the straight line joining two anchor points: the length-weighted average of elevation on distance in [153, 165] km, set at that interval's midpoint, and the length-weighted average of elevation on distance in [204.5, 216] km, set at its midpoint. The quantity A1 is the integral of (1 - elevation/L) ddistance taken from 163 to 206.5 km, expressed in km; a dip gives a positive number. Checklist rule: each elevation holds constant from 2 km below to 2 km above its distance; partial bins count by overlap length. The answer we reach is 4.78 km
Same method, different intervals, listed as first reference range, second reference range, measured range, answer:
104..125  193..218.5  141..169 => 3.9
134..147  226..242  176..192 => 4.5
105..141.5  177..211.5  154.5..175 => -1.4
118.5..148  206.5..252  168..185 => 2.7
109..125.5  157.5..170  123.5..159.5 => 4.5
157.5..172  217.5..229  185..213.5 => 2.5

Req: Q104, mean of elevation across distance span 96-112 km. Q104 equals 7.28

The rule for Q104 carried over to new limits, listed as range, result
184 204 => 6.14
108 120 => 7.43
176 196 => 5.14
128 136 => 6.72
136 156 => 5.83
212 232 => 7.35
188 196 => 6.13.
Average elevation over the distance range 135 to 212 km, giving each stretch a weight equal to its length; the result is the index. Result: 6.25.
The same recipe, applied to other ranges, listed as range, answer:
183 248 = 6.95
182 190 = 4.28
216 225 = 7.38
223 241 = 7.37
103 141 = 7.04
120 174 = 6.55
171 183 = 5.74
